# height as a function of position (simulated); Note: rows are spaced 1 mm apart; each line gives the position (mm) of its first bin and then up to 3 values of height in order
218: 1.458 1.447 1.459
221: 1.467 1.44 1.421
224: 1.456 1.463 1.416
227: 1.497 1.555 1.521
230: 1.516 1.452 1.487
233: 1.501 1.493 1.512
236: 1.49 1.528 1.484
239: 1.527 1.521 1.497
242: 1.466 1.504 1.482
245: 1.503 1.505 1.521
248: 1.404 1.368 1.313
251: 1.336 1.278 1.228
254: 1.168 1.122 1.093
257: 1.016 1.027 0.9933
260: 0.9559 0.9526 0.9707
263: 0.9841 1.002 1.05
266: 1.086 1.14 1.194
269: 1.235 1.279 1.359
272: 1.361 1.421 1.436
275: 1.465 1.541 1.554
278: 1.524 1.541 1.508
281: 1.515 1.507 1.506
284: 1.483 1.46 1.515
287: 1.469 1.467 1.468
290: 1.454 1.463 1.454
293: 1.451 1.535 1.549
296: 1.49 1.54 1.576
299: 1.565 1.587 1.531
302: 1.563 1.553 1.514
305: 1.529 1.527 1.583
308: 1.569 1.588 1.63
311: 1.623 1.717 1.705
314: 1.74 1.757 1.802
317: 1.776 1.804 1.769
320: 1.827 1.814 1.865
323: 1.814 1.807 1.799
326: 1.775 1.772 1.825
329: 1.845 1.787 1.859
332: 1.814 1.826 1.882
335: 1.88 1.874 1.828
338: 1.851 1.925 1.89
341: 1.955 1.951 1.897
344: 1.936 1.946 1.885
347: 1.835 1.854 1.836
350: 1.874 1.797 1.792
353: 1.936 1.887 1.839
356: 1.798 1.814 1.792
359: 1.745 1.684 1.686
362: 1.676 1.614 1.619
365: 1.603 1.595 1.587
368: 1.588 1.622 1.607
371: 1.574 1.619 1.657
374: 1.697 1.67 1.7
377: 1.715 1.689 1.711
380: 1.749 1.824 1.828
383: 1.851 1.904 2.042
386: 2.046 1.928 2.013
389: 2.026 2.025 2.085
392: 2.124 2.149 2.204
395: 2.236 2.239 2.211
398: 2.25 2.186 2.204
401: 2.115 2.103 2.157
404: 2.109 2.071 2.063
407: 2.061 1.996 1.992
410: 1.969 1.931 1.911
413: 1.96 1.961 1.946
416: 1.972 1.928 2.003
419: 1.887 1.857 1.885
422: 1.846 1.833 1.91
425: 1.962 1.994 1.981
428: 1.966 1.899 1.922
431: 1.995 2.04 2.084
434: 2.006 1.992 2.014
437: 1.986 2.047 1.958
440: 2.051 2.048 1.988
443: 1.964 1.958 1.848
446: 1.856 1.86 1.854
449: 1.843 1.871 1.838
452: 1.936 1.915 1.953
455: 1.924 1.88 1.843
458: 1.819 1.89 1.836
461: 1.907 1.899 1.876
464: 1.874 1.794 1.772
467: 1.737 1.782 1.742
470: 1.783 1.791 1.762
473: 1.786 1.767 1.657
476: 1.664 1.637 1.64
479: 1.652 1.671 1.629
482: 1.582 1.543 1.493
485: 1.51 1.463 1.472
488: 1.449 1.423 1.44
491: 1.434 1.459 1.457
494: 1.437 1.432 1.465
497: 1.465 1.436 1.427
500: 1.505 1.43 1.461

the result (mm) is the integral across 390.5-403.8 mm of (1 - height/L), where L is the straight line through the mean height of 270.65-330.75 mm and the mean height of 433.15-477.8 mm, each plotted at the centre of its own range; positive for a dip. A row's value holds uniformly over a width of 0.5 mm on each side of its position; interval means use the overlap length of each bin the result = -3.0 mm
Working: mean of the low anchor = 1.6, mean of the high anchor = 1.87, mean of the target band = 2.17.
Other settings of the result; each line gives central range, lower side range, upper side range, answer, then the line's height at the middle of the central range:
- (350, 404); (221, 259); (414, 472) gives -3.7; 1.74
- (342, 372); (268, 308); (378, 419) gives 1.0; 1.82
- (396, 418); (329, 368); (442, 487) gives -3.2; 1.79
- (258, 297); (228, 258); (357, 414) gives 4.5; 1.52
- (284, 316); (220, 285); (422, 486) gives -1.7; 1.48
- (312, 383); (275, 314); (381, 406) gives 1.5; 1.83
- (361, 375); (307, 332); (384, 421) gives 2.2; 1.93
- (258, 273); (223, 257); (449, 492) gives 3.5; 1.46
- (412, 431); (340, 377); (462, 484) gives -2.1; 1.74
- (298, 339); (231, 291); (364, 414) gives -3.1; 1.61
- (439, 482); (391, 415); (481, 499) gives -3.7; 1.68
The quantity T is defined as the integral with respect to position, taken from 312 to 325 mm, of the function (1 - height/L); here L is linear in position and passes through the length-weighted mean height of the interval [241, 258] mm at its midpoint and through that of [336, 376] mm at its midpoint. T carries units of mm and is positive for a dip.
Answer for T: -1.4 mm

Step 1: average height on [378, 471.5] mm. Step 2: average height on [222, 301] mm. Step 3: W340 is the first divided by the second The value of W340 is 1.4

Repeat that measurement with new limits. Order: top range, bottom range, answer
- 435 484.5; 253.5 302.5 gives 1.35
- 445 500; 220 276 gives 1.26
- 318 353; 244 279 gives 1.48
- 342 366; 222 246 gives 1.21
